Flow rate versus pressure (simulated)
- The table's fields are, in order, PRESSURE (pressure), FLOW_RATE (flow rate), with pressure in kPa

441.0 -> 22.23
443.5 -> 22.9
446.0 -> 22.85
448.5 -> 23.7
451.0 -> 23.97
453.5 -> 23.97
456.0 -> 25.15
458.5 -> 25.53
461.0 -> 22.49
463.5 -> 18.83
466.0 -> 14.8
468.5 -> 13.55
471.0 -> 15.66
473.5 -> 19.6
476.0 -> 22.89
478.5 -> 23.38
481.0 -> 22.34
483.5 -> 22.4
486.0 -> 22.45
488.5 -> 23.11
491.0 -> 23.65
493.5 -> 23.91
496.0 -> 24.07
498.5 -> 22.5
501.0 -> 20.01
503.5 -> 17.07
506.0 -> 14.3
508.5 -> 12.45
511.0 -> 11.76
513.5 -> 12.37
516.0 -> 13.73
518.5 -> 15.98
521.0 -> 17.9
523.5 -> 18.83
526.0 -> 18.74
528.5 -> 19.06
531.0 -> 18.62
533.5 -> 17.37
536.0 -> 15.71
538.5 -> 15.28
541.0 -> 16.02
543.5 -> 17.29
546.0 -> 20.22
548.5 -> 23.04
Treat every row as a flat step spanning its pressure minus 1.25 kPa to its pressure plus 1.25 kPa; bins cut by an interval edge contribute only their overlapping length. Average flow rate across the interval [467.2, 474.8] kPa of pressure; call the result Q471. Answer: 16.3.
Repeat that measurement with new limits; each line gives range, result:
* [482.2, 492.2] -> 22.9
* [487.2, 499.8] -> 23.4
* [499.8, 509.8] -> 15.9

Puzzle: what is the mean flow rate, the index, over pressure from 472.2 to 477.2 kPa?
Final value 21.2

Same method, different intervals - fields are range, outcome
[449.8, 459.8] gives 24.6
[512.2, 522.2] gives 15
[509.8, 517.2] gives 12.6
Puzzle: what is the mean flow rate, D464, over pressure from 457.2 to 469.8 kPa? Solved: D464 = 19.1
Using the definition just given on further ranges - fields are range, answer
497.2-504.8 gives 19.9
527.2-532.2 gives 18.8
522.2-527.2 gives 18.8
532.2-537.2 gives 16.6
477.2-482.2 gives 22.9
